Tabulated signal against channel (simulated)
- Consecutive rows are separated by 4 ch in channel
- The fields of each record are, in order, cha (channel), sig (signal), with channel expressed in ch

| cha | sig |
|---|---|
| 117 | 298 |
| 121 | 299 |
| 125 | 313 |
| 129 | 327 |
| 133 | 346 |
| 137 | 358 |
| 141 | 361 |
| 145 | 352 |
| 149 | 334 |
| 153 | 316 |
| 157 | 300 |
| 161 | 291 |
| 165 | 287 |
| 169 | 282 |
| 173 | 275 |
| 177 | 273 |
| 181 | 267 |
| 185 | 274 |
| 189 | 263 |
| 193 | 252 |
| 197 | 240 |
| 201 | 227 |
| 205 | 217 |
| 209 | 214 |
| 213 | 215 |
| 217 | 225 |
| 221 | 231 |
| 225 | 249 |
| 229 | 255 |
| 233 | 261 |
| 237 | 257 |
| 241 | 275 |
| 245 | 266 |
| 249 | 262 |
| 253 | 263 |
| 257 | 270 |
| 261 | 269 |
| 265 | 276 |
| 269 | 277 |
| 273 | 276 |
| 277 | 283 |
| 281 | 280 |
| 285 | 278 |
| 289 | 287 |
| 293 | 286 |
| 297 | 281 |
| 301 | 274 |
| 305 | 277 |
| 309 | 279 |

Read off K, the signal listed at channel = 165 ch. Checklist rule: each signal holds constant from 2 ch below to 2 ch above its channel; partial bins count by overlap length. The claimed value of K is 287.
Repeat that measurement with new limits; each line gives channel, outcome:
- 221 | 231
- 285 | 278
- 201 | 227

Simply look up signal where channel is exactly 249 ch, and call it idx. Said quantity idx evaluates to 262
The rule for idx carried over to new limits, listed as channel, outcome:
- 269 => 277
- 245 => 266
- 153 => 316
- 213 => 215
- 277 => 283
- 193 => 252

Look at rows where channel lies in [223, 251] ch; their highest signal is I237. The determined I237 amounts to 275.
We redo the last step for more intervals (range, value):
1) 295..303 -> 281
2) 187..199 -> 263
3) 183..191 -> 274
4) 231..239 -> 261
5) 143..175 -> 352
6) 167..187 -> 282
